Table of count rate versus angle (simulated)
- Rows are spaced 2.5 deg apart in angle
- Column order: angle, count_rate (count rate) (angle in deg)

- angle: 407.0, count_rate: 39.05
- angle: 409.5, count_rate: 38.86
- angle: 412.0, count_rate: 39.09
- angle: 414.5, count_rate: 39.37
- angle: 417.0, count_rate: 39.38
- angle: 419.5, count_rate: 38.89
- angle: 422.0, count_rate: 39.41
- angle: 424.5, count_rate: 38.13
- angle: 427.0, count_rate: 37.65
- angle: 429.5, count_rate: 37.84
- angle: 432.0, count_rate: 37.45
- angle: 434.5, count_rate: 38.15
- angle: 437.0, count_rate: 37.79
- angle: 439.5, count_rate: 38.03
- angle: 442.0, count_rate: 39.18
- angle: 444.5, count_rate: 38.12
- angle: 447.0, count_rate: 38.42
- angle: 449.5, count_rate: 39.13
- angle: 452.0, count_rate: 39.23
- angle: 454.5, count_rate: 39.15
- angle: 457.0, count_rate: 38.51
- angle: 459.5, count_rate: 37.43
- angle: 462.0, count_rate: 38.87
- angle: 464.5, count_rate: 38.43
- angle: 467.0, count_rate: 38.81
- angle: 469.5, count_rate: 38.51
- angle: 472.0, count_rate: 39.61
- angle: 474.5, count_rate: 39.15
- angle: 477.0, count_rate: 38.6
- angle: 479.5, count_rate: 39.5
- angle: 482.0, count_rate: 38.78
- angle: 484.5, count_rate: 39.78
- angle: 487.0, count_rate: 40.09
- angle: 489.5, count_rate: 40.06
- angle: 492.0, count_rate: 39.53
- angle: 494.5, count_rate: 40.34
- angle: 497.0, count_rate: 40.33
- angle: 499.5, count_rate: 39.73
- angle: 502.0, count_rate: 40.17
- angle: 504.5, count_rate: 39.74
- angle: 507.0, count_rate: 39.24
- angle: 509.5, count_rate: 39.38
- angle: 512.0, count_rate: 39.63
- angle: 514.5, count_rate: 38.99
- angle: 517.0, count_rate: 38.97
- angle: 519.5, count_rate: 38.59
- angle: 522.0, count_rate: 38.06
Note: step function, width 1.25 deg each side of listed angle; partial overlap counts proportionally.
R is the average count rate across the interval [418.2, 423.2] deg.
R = 39.1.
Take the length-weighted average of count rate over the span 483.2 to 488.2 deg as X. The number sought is 39.9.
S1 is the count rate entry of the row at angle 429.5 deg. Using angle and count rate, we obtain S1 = 37.84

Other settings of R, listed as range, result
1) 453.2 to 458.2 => 38.8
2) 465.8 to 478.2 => 38.9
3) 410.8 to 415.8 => 39.2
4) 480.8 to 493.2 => 39.7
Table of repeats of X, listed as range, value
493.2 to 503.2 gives 40.1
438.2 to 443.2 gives 38.6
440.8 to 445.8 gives 38.6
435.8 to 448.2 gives 38.3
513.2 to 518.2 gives 39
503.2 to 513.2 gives 39.5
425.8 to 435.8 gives 37.8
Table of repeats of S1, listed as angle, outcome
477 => 38.6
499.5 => 39.73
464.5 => 38.43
